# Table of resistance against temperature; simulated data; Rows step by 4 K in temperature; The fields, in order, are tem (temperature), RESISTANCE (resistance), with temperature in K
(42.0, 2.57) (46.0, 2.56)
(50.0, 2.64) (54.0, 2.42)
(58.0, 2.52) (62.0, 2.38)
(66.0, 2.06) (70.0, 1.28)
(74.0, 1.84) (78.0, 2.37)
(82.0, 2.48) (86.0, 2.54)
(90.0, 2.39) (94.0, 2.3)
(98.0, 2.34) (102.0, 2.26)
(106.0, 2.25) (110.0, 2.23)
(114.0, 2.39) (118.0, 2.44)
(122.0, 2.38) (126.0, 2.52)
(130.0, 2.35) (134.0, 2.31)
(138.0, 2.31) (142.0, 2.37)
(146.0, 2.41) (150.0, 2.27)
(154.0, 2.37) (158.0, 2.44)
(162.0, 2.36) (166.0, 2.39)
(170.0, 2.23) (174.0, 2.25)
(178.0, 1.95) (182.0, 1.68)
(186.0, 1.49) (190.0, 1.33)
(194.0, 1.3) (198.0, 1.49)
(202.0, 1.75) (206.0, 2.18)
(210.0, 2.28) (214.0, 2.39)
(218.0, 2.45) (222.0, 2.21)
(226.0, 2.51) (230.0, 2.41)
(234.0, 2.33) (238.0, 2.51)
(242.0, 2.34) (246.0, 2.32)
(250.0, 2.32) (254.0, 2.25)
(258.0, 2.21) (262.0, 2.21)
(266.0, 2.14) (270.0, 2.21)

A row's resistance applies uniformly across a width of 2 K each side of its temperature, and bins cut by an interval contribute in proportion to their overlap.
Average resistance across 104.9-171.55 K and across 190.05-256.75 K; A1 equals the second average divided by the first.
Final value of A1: 0.92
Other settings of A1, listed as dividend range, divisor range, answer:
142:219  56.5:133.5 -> 0.90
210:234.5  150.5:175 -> 1.02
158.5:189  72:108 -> 0.89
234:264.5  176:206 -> 1.43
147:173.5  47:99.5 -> 1.03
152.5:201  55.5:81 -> 0.92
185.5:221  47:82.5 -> 0.85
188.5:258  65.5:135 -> 0.95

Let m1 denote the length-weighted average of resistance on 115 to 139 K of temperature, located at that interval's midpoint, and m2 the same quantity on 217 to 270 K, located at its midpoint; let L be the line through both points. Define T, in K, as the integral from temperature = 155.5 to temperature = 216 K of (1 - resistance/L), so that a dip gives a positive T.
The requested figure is 9.8 K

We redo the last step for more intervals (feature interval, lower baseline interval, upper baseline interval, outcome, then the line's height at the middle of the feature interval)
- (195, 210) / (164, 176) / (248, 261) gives 2.90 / 2.28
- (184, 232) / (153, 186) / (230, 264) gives 5.59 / 2.24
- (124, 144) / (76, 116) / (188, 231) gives -1.15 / 2.24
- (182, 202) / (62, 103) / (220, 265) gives 7.17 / 2.28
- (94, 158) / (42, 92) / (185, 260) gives -3.36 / 2.23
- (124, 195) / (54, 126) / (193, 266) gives 3.13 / 2.24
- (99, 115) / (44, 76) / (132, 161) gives 0.07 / 2.29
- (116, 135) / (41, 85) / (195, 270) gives -1.20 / 2.26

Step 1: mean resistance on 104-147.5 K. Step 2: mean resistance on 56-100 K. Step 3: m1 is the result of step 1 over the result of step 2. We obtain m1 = 1.06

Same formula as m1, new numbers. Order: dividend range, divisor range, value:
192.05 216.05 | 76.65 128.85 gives 0.80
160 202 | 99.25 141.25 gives 0.79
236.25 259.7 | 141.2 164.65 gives 0.98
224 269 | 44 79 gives 1.04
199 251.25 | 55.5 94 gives 1.04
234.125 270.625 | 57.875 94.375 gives 1.04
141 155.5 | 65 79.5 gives 1.27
